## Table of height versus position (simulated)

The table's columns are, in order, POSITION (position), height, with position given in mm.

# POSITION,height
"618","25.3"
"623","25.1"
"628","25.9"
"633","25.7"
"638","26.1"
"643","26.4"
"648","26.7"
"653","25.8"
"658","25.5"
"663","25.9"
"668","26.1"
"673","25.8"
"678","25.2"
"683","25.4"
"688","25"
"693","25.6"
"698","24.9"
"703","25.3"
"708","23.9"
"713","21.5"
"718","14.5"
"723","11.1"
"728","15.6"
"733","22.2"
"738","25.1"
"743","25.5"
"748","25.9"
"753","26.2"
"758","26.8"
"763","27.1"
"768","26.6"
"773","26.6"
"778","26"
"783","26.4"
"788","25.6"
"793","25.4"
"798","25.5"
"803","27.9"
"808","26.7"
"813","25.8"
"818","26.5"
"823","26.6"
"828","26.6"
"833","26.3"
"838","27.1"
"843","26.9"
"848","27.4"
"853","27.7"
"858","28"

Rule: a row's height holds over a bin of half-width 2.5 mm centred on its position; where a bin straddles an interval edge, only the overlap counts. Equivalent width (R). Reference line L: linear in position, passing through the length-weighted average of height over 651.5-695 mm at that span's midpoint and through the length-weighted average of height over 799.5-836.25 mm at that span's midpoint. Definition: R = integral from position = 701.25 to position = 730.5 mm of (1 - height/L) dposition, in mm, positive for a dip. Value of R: 8.4 mm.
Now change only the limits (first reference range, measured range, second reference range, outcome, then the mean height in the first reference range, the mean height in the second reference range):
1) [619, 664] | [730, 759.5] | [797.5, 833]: 1.37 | 25.9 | 26.6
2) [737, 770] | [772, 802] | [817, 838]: 0.45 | 26.2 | 26.6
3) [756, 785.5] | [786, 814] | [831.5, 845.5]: 0.52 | 26.6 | 26.8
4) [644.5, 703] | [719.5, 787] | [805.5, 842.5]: 5.93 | 25.6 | 26.5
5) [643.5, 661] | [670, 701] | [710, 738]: -4.38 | 26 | 17.8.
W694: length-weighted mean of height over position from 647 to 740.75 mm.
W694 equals 23.2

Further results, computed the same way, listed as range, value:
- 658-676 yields 25.9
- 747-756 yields 26.1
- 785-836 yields 26.3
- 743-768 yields 26.4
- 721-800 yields 24.3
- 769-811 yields 26.3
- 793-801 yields 25.6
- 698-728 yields 19.4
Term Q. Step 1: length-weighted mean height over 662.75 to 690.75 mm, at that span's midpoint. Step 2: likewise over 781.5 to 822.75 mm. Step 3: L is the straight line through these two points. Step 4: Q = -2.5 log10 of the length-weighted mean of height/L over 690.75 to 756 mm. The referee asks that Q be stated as 0.17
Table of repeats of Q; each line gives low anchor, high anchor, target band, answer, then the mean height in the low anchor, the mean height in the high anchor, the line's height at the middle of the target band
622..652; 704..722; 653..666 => -0.07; 26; 19.7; 24.1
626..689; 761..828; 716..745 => 0.35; 25.8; 26.4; 26.1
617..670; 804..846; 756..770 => -0.02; 25.9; 26.6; 26.4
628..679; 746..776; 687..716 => 0.09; 25.9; 26.5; 26.2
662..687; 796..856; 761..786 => -0.01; 25.6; 26.8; 26.4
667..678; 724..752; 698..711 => -0.02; 25.8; 22.4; 24.1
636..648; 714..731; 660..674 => -0.15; 26.3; 14.7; 22.7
